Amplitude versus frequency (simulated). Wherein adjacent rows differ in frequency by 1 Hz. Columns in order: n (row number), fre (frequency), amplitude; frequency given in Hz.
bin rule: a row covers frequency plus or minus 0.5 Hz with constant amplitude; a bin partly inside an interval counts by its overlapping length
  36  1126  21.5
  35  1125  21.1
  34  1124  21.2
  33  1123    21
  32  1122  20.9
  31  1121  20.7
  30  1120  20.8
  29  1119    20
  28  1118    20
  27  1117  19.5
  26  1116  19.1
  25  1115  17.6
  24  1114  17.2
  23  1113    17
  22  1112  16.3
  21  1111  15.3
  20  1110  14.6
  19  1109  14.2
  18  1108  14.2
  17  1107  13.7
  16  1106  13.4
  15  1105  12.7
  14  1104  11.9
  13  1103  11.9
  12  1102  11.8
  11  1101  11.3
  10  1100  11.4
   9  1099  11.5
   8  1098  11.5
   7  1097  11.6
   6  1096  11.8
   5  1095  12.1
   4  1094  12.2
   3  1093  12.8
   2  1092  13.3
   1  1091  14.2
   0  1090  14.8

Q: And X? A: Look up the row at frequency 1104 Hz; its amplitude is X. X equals 11.9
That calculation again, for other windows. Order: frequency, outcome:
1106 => 13.4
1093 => 12.8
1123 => 21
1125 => 21.1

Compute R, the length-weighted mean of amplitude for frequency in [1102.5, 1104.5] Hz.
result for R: 11.9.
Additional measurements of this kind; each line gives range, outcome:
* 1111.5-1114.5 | 16.8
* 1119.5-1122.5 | 20.8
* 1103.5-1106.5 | 12.7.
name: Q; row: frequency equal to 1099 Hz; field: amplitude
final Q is 11.5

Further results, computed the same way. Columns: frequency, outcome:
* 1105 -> 12.7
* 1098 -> 11.5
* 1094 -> 12.2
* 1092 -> 13.3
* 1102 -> 11.8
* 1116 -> 19.1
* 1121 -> 20.7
